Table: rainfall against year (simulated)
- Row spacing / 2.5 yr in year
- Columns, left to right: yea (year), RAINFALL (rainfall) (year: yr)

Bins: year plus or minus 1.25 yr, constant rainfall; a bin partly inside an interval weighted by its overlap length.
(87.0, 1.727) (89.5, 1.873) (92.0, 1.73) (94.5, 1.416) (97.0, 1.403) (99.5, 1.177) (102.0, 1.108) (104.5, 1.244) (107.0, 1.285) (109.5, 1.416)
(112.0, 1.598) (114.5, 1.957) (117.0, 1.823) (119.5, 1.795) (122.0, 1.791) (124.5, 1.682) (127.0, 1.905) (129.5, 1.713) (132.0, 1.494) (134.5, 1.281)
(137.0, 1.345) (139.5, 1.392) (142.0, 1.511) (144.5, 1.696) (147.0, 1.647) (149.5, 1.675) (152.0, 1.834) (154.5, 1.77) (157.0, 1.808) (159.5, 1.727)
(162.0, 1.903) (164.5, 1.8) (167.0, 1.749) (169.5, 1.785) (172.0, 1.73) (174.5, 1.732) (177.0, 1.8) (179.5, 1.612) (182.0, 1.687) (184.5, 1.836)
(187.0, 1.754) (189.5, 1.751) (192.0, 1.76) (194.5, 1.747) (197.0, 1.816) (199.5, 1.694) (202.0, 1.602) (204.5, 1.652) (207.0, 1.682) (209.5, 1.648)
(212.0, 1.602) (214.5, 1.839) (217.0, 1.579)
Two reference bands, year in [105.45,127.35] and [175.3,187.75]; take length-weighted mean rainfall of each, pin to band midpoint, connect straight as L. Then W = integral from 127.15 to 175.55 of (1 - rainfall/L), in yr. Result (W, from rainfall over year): 1.22 yr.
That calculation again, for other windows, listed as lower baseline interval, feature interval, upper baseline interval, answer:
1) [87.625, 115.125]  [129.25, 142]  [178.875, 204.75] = 1.1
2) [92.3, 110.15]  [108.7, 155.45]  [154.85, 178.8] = -3.9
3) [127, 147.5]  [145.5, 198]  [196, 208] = -4.7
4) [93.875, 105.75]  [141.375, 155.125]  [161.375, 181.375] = -0.8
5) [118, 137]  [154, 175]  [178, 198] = -0.9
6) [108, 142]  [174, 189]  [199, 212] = -0.9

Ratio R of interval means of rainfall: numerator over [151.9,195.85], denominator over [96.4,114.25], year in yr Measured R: 1.31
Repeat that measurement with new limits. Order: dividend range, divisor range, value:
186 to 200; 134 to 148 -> 1.18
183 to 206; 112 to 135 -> 1.01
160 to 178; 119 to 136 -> 1.08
